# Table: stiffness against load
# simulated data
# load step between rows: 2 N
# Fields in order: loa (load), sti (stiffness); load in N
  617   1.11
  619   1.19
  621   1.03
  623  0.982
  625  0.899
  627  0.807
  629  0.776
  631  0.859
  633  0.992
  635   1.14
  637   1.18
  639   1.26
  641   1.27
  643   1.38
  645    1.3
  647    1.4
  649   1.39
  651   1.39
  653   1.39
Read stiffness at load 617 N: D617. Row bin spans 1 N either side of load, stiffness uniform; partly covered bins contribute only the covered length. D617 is 1.11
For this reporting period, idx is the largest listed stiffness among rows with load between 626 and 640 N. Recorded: 1.26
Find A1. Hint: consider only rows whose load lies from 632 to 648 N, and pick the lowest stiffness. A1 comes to 0.992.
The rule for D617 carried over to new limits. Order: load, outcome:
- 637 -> 1.18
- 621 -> 1.03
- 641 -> 1.27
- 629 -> 0.776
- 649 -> 1.39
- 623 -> 0.982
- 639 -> 1.26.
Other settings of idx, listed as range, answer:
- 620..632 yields 1.03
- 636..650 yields 1.4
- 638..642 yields 1.27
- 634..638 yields 1.18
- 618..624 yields 1.19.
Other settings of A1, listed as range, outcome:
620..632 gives 0.776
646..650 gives 1.39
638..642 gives 1.26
